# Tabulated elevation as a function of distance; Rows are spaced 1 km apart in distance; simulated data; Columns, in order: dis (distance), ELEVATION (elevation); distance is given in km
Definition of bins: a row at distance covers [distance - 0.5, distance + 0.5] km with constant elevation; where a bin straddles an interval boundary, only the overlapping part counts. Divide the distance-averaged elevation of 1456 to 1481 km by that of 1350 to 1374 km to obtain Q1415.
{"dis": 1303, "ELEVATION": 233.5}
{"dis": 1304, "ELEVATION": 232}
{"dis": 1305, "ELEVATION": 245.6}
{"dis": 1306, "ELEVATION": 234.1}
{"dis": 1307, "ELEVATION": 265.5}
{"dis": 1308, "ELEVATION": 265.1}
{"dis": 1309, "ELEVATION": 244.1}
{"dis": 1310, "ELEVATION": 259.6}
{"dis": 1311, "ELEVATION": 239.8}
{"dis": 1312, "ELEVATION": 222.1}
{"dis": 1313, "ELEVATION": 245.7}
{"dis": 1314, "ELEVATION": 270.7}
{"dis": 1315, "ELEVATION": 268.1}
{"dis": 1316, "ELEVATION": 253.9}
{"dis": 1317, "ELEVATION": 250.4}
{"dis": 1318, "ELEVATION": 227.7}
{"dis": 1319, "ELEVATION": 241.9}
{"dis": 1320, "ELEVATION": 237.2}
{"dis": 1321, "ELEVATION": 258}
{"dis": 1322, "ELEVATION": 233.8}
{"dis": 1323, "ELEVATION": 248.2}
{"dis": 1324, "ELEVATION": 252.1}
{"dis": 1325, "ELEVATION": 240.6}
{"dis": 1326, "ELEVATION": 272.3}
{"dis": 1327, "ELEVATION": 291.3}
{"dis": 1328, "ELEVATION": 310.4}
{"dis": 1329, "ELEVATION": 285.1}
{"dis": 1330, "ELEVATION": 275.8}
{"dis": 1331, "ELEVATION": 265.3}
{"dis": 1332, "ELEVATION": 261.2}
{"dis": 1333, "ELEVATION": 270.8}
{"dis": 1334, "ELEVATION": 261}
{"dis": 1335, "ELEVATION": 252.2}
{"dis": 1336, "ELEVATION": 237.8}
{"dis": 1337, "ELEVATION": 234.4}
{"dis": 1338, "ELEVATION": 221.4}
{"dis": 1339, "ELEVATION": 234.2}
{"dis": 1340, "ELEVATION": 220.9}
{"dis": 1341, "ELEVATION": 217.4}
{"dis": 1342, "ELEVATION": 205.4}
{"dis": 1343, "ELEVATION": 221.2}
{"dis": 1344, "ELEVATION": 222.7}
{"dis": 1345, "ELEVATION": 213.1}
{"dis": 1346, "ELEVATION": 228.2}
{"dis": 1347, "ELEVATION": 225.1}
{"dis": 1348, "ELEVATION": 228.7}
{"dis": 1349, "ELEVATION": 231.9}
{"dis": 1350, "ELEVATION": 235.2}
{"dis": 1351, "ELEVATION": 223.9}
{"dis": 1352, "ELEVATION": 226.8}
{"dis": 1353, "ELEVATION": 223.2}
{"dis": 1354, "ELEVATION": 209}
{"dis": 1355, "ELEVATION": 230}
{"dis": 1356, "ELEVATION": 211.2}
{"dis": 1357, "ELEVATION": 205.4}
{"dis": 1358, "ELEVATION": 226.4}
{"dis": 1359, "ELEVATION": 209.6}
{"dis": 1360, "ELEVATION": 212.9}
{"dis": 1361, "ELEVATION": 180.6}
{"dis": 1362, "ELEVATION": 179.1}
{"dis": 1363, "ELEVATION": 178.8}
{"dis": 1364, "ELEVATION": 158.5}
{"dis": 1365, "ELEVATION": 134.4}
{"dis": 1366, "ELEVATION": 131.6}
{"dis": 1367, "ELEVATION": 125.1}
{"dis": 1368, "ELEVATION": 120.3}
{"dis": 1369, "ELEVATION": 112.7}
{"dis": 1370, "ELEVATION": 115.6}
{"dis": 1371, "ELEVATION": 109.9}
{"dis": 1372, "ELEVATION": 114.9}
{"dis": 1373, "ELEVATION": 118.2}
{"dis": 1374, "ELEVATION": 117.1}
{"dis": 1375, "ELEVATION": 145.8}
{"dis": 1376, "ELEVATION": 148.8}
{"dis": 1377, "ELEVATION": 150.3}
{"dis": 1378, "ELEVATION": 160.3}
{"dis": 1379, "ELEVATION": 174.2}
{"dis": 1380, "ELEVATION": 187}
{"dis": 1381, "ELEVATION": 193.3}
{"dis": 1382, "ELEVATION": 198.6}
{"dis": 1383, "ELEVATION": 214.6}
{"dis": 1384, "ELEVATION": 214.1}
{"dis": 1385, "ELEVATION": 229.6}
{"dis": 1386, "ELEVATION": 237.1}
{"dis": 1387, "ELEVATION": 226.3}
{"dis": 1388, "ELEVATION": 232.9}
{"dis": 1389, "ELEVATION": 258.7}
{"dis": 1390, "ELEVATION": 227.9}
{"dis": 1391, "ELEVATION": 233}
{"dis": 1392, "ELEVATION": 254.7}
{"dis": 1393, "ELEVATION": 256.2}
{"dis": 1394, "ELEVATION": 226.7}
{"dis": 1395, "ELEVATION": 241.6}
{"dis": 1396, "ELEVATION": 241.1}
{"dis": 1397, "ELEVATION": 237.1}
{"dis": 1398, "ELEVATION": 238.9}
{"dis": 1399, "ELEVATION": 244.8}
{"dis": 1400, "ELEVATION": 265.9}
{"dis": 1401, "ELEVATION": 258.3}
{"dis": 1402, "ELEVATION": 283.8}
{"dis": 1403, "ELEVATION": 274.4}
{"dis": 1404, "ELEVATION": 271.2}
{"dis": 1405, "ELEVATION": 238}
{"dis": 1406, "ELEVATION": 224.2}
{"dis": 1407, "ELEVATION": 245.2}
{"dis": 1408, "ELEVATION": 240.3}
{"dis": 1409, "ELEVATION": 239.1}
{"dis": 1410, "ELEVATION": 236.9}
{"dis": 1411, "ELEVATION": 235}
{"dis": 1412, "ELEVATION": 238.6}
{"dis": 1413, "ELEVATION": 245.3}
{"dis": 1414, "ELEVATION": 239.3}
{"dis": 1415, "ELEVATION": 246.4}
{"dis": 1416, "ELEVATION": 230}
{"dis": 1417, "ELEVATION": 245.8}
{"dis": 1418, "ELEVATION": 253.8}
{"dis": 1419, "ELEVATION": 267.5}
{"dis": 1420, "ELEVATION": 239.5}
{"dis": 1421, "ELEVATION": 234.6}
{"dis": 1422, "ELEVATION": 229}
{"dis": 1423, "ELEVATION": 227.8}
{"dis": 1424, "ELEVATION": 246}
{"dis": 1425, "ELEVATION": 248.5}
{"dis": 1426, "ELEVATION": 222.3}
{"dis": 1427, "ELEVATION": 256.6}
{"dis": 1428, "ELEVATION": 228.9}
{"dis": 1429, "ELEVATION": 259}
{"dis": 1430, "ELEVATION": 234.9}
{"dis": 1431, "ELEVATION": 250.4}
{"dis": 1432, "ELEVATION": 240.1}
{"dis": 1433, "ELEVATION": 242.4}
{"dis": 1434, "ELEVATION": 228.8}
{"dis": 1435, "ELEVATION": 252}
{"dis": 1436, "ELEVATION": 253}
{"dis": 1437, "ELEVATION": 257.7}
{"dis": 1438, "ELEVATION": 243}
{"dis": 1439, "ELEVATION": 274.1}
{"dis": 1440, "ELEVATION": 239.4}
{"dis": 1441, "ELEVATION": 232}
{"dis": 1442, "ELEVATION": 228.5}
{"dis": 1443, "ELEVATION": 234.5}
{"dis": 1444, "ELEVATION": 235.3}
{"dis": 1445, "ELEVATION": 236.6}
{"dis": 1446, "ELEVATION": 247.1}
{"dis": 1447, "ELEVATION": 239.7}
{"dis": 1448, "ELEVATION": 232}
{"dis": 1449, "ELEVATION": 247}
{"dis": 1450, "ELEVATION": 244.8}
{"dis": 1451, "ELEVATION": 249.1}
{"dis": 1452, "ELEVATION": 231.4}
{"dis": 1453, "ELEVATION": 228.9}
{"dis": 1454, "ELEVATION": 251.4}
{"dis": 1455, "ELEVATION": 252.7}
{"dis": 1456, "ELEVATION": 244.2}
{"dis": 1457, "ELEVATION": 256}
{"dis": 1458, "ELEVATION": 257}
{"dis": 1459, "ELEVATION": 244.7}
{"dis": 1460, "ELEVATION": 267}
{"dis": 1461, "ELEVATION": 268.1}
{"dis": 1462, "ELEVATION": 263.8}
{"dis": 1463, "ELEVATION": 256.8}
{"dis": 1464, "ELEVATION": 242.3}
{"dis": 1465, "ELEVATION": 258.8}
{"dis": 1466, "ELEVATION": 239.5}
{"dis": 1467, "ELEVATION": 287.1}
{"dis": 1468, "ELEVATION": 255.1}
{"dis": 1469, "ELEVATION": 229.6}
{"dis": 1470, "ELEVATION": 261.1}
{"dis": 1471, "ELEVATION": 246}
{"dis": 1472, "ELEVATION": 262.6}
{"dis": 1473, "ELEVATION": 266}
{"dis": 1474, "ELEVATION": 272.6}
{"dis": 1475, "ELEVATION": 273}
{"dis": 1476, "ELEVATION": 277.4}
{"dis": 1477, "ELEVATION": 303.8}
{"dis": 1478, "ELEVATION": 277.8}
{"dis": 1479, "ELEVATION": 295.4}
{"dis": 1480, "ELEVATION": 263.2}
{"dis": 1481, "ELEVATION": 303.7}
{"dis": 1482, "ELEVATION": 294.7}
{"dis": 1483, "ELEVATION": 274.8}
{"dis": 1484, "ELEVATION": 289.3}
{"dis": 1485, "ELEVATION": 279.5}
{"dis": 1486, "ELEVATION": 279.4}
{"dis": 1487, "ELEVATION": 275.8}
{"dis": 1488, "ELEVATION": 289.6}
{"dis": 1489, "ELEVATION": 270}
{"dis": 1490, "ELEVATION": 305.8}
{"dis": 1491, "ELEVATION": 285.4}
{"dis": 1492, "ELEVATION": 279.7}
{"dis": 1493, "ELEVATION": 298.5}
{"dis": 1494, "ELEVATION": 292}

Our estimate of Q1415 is 1.53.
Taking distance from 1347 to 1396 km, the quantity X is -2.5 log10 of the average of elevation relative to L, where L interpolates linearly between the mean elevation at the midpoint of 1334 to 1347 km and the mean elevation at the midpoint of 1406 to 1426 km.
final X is 0.21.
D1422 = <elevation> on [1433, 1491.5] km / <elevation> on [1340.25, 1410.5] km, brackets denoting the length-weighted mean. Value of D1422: 1.3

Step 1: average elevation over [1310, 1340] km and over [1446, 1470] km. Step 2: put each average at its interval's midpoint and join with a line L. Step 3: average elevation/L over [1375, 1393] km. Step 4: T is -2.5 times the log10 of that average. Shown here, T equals 0.21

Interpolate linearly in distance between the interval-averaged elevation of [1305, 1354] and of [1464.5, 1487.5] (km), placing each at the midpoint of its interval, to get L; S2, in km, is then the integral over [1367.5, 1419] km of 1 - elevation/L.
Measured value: 8.6 km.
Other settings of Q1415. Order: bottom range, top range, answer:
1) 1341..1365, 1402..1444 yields 1.16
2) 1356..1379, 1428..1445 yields 1.58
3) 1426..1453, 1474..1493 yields 1.17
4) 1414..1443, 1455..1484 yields 1.09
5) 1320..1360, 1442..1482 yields 1.08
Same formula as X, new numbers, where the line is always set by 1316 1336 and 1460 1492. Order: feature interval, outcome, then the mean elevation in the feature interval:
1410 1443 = 0.11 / 243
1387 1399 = 0.11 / 240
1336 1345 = 0.17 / 223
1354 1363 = 0.26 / 205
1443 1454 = 0.13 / 240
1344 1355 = 0.16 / 225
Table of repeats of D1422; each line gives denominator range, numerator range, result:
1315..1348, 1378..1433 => 0.97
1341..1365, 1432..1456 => 1.15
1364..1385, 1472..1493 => 1.87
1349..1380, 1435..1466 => 1.45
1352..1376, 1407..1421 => 1.47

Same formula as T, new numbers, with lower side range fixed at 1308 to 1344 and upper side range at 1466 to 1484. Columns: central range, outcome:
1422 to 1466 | 0.10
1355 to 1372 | 0.48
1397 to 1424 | 0.07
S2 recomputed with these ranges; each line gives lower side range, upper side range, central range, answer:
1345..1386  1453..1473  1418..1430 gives -0.9 km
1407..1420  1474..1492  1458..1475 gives 1.0 km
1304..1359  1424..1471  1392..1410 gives -0.3 km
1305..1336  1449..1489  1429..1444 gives 1.1 km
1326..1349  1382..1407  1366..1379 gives 6.0 km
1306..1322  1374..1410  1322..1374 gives 6.1 km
